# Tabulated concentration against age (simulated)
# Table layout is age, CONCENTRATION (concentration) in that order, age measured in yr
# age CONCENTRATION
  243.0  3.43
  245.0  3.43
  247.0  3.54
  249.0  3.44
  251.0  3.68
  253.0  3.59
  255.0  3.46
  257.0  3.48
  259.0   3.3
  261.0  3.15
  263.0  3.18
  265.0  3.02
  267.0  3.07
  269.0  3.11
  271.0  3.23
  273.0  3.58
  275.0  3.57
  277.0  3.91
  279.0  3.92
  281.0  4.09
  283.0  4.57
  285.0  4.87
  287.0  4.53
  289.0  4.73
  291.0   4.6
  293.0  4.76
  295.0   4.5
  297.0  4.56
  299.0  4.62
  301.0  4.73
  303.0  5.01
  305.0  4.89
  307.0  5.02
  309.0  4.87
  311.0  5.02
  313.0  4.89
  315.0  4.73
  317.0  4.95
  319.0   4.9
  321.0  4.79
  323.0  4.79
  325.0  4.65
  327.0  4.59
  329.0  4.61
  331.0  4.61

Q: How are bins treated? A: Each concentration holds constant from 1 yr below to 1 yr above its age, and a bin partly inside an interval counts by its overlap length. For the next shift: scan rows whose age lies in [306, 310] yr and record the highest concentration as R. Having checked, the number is 5.02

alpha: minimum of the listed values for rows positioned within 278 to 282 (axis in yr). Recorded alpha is 3.92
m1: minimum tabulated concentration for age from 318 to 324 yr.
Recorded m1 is 4.79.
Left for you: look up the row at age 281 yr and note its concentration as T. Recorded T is 4.09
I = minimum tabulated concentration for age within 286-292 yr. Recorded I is 4.53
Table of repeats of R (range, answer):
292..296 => 4.76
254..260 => 3.48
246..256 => 3.68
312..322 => 4.95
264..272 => 3.23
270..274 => 3.58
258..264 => 3.3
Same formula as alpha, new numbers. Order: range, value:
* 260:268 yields 3.02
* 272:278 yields 3.57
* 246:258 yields 3.44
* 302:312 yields 4.87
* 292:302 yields 4.5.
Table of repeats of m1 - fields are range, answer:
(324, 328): 4.59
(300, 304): 4.73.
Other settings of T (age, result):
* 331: 4.61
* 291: 4.6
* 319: 4.9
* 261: 3.15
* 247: 3.54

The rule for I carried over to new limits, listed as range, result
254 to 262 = 3.15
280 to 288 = 4.09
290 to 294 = 4.6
